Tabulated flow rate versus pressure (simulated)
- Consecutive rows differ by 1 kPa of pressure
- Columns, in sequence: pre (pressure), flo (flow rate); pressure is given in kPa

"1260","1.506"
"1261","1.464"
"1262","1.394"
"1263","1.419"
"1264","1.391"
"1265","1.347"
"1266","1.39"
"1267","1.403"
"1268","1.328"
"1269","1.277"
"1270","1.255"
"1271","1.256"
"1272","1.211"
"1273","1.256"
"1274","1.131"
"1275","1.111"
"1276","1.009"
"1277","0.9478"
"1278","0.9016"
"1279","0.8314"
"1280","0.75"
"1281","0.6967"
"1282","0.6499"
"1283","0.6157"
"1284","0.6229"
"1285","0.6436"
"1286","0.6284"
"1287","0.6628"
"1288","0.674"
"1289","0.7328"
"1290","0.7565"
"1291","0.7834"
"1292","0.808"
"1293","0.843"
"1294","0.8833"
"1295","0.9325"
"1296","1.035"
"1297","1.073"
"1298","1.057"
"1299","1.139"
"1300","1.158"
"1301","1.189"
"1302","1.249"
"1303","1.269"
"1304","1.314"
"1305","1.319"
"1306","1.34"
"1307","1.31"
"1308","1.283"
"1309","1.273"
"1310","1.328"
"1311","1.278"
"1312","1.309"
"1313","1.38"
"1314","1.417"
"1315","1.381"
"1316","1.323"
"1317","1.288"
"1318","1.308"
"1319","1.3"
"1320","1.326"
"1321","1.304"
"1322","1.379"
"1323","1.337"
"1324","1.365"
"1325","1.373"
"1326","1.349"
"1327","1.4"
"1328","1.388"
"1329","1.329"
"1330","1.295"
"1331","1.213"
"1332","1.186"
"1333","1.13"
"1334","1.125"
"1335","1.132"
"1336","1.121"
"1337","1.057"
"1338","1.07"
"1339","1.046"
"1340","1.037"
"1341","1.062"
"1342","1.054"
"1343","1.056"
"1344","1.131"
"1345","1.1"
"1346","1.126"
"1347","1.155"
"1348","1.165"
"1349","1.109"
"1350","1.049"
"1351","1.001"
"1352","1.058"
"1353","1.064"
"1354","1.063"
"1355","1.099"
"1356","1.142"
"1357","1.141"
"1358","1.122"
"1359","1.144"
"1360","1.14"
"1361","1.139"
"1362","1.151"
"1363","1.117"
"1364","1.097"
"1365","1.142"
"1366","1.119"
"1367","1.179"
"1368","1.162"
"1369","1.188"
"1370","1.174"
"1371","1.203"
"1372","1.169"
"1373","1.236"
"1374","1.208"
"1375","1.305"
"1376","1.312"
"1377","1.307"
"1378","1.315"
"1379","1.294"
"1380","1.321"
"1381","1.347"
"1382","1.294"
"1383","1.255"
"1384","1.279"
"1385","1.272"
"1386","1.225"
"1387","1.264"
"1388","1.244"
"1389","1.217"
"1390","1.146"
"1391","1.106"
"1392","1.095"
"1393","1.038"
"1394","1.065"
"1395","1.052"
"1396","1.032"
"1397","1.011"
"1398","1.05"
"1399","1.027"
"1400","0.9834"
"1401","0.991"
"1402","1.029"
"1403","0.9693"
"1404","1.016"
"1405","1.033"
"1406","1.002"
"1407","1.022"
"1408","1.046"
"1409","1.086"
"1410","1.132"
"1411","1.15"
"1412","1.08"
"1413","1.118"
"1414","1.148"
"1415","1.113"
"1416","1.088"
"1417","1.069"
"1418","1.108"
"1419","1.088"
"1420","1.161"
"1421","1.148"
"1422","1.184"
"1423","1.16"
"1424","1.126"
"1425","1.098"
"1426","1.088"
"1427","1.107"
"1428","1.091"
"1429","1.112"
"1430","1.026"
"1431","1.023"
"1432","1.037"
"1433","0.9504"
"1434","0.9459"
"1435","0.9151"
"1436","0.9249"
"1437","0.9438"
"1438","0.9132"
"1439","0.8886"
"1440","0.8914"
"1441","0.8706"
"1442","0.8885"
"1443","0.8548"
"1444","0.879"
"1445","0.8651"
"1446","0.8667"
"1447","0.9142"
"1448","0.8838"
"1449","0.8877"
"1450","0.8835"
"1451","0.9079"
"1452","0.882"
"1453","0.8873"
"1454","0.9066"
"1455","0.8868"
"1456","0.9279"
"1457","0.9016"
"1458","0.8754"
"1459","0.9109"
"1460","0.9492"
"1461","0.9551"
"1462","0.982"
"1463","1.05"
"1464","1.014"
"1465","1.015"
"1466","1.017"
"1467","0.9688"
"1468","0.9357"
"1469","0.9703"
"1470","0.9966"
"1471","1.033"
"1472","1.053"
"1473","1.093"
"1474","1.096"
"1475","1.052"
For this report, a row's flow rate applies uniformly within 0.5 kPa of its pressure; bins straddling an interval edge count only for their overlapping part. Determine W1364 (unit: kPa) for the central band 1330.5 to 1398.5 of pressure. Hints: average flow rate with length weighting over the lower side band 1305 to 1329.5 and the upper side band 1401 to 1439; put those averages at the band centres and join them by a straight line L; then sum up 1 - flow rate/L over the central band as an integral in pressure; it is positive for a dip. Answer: 3.04 kPa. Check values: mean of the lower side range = 1.34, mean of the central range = 1.15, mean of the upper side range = 1.06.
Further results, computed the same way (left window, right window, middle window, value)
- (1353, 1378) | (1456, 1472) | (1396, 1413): 0.78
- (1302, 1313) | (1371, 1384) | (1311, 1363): 3.94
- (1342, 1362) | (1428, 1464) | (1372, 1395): -3.99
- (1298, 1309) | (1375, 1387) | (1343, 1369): 3.28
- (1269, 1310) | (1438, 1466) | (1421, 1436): -2.17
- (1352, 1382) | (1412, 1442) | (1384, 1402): 0.25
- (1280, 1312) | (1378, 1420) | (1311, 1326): -4.78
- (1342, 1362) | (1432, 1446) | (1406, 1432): -4.05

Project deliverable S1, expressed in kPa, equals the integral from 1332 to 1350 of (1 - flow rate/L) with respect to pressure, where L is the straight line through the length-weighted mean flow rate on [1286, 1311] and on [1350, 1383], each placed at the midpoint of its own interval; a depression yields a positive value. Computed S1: 0.52 kPa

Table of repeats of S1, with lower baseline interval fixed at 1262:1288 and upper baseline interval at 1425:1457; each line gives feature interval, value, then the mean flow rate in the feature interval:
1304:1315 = -3.4 kPa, 1.33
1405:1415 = -1.4 kPa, 1.09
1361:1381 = -4.8 kPa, 1.21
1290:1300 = 0.7 kPa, 0.951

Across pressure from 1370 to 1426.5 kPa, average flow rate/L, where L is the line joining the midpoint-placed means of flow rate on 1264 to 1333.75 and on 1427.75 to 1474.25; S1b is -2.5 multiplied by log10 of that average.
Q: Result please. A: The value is -0.13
